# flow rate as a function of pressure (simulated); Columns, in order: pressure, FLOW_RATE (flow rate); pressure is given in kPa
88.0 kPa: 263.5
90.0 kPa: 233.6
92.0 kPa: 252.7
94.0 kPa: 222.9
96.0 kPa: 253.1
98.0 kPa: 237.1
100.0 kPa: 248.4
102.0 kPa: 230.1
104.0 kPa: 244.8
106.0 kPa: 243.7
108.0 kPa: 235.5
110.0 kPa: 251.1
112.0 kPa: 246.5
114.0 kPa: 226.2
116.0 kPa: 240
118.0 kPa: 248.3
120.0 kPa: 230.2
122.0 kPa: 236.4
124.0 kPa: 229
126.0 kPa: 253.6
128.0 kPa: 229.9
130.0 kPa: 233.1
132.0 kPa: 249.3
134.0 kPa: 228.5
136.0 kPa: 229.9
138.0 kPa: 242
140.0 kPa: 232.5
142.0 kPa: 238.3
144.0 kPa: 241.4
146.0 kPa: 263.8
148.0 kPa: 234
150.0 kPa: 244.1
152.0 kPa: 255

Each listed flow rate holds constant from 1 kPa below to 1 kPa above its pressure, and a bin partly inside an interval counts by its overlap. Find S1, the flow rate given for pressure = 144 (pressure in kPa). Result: 241.4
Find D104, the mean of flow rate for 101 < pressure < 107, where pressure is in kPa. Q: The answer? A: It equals 240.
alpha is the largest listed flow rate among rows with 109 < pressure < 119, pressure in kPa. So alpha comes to 251.1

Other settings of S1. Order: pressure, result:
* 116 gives 240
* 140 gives 232.5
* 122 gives 236.4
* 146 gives 263.8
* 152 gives 255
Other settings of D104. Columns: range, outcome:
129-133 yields 241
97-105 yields 240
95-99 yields 245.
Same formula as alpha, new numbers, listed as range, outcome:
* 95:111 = 253.1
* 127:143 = 249.3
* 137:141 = 242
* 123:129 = 253.6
